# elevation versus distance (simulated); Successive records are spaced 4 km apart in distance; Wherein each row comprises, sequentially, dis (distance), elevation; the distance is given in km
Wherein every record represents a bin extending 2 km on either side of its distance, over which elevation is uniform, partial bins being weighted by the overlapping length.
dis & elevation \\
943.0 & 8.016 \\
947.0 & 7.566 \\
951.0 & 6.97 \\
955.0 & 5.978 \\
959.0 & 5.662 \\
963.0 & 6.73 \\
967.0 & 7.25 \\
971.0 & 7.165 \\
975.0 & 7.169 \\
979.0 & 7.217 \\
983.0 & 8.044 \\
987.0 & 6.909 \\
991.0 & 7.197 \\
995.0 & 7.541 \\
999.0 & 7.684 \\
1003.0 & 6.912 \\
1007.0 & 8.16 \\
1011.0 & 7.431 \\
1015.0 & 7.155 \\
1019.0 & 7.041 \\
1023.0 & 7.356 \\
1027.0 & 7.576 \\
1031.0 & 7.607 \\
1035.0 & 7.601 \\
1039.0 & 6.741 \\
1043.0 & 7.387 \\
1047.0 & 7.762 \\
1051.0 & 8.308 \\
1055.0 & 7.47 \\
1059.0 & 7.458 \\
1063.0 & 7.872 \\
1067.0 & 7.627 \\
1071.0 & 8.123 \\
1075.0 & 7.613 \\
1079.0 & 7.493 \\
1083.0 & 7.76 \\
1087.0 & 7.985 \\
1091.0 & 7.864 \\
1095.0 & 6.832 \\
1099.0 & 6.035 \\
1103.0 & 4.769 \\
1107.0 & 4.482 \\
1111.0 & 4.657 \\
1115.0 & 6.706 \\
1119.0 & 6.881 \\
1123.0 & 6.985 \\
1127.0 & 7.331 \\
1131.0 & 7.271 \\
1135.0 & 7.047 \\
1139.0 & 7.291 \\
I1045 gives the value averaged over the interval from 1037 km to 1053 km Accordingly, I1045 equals 7.55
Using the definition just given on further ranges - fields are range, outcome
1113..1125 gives 6.86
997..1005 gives 7.3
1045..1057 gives 7.85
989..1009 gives 7.5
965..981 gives 7.2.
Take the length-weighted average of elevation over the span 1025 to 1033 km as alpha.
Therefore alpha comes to 7.59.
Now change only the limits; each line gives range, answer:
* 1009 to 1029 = 7.31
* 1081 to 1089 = 7.87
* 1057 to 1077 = 7.74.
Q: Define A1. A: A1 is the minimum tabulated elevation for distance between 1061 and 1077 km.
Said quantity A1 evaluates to 7.613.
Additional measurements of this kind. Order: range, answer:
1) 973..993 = 6.909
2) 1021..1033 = 7.356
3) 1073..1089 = 7.493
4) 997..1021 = 6.912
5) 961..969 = 6.73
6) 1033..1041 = 6.741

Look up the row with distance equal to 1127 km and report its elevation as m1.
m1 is 7.331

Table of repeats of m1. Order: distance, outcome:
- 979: 7.217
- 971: 7.165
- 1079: 7.493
